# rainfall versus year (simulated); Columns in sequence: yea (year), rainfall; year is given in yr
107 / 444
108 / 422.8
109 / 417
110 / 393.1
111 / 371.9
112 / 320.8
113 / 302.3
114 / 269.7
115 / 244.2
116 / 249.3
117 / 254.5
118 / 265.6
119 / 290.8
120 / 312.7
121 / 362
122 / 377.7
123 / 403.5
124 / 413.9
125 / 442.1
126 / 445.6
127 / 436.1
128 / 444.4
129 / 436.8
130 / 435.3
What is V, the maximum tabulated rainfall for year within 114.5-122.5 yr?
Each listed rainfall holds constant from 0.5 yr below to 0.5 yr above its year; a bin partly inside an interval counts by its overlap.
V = 377.7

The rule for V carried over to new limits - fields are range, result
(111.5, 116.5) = 320.8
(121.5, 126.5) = 445.6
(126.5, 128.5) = 444.4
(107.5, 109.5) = 422.8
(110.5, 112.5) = 371.9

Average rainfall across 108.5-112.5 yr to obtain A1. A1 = 376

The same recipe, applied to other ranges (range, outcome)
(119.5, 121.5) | 337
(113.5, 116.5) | 254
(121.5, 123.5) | 391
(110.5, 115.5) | 302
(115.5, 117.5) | 252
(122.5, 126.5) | 426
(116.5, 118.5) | 260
